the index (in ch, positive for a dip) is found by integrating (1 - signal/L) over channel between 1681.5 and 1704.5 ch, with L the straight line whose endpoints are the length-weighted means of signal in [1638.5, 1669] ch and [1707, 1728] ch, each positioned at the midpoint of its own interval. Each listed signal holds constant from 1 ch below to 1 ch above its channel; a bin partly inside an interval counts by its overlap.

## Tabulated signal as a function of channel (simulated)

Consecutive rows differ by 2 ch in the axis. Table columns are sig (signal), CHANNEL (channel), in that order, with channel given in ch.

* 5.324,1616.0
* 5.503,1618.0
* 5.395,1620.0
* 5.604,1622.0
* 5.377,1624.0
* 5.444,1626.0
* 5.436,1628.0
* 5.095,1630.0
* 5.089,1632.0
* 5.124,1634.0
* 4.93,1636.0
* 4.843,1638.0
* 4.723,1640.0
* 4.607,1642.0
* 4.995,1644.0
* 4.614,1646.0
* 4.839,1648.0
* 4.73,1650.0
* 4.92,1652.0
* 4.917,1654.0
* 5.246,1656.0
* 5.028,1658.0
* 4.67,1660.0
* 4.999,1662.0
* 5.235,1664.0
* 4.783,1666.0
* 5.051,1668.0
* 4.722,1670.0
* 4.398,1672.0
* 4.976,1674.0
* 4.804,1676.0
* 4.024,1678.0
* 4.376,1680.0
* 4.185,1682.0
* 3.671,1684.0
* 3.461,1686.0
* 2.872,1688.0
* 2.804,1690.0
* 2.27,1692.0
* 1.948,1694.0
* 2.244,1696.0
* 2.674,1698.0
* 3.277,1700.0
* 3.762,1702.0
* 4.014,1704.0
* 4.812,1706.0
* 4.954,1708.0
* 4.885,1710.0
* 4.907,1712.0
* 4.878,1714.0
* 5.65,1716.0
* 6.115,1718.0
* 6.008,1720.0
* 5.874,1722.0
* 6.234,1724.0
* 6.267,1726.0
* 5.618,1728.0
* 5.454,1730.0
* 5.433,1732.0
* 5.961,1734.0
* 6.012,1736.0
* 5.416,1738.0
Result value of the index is 9.77 ch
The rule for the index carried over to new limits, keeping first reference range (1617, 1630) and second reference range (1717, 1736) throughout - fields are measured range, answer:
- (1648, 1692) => 9.40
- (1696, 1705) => 3.86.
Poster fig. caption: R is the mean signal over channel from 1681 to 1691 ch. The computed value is 3.4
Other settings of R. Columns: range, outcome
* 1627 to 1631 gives 5.27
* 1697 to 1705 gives 3.43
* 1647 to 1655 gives 4.85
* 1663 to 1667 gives 5.01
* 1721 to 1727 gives 6.12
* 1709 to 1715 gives 4.89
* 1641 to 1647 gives 4.74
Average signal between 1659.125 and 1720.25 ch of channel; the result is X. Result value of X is 4.22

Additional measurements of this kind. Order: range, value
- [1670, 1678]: 4.64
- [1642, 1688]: 4.63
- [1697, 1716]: 4.31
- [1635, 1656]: 4.83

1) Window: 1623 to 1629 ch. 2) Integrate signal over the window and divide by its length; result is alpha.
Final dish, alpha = 5.42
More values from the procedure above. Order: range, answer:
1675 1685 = 4.21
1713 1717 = 5.26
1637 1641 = 4.78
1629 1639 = 5.02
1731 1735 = 5.7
